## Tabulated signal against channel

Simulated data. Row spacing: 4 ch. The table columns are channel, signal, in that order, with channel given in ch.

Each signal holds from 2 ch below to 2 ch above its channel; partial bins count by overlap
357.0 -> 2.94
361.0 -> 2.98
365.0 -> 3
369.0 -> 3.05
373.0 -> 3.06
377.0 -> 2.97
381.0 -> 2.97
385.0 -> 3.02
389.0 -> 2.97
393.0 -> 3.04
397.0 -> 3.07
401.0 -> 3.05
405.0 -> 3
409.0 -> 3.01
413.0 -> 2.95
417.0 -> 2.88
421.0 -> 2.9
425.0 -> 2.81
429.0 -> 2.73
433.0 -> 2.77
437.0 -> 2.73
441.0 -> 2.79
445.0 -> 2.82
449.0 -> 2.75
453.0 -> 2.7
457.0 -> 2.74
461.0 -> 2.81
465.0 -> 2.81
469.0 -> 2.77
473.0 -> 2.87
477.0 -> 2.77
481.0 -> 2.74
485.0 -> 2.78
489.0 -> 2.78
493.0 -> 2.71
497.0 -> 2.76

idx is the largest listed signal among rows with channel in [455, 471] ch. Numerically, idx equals 2.81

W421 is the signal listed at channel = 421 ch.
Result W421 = 2.9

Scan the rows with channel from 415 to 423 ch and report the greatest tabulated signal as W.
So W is 2.9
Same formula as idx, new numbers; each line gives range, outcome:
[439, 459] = 2.82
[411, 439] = 2.95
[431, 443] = 2.79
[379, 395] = 3.04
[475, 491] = 2.78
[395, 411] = 3.07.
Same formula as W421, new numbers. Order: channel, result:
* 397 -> 3.07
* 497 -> 2.76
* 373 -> 3.06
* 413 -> 2.95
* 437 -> 2.73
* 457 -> 2.74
